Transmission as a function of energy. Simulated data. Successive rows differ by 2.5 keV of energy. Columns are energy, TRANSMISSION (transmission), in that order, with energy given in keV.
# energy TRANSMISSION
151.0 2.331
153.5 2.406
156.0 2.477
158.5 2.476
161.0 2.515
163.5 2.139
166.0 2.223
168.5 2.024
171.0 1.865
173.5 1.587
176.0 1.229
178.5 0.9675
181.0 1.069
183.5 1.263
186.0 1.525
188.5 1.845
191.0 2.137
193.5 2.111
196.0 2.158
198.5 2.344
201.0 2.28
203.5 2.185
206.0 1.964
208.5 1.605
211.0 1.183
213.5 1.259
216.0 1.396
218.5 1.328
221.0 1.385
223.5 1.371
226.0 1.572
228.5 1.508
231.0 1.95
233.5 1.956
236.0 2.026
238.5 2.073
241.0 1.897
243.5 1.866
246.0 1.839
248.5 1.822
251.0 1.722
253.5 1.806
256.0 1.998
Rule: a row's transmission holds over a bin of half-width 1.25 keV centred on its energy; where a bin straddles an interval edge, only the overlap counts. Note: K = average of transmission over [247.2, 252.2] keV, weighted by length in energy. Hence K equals 1.77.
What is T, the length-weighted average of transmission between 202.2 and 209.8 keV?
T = 1.92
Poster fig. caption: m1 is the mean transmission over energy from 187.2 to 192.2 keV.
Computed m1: 1.98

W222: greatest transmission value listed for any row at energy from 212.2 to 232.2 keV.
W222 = 1.95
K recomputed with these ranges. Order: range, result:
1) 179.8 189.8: 1.43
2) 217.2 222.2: 1.36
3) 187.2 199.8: 2.12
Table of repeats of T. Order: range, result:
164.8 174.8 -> 1.92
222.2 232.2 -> 1.6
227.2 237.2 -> 1.86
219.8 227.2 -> 1.44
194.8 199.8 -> 2.25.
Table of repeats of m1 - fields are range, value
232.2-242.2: 1.99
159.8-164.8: 2.32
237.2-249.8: 1.9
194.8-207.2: 2.19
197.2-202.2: 2.31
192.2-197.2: 2.13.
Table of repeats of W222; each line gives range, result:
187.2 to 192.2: 2.137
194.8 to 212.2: 2.344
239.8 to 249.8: 1.897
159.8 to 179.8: 2.515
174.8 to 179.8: 1.229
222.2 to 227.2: 1.572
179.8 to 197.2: 2.158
